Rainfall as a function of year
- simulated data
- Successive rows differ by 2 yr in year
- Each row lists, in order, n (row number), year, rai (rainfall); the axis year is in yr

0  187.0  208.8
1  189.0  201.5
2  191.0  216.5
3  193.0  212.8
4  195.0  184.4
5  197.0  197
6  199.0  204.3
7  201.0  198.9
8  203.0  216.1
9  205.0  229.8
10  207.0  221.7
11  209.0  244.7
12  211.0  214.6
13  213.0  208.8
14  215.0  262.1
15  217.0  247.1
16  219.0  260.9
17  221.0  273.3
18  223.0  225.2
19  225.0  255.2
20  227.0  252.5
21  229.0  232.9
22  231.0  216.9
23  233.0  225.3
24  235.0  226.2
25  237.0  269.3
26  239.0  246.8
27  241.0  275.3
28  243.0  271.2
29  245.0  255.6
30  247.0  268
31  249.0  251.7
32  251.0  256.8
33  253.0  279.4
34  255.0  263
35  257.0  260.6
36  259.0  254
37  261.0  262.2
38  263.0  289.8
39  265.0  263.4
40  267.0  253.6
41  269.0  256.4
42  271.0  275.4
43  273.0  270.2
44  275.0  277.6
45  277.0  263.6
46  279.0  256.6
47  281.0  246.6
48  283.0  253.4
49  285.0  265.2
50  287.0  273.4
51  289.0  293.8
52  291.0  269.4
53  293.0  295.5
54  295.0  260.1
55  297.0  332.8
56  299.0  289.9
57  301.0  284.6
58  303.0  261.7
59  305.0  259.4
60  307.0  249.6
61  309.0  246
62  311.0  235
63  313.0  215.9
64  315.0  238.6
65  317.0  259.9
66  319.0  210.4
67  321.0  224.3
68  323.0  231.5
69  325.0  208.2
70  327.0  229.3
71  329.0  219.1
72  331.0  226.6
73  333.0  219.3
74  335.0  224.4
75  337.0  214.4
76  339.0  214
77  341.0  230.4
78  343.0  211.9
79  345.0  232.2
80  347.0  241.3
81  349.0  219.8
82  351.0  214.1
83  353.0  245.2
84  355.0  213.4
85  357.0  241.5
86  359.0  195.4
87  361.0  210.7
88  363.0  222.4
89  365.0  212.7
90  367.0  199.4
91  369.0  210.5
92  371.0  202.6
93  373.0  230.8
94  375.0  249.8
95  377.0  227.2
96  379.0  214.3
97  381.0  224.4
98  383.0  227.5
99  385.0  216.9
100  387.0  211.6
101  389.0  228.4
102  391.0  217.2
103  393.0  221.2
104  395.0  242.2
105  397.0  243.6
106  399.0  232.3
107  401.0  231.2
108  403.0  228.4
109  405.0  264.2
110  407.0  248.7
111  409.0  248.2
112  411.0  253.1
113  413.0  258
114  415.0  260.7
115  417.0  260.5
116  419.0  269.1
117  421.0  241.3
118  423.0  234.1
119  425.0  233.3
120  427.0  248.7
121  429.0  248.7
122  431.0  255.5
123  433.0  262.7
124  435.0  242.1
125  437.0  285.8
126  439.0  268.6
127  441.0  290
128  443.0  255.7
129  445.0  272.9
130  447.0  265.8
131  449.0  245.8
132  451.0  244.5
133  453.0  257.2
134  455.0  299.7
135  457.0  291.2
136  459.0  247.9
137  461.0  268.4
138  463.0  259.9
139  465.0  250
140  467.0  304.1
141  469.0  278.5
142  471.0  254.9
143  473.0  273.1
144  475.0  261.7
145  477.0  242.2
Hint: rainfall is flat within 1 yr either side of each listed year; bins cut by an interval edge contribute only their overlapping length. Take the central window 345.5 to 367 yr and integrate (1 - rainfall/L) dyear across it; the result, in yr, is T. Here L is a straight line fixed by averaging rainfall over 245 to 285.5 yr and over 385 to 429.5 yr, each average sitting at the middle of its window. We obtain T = 2.45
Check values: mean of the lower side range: 263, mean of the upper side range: 241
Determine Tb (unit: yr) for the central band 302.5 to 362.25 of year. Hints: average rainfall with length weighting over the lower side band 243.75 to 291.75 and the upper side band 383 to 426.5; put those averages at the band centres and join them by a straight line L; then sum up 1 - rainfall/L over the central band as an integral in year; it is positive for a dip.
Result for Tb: 6.0 yr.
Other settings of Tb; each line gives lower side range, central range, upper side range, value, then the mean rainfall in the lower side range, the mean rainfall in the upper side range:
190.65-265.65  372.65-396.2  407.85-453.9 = 2.5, 242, 257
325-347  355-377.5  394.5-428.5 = 1.4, 222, 247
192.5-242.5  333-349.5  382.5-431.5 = 1.0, 233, 241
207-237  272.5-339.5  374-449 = -2.4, 239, 246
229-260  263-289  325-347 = -2.4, 254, 222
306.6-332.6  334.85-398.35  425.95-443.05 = 5.4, 230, 262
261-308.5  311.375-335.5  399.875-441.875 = 3.6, 271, 254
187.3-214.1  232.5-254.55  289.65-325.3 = -2.7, 212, 255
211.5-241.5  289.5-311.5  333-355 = -3.9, 244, 224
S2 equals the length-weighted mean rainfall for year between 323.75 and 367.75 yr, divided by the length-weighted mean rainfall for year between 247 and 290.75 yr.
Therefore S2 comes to 0.83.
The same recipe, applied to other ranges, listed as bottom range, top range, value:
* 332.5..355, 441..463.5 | 1.19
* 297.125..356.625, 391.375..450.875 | 1.07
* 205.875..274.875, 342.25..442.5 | 0.93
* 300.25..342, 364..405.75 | 0.97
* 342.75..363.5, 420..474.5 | 1.18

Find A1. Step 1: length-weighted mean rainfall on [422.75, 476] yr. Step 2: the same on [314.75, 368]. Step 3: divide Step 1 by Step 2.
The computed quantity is 1.18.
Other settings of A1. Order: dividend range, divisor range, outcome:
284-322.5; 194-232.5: 1.14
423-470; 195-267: 1.08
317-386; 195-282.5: 0.89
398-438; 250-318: 0.94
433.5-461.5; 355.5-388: 1.22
